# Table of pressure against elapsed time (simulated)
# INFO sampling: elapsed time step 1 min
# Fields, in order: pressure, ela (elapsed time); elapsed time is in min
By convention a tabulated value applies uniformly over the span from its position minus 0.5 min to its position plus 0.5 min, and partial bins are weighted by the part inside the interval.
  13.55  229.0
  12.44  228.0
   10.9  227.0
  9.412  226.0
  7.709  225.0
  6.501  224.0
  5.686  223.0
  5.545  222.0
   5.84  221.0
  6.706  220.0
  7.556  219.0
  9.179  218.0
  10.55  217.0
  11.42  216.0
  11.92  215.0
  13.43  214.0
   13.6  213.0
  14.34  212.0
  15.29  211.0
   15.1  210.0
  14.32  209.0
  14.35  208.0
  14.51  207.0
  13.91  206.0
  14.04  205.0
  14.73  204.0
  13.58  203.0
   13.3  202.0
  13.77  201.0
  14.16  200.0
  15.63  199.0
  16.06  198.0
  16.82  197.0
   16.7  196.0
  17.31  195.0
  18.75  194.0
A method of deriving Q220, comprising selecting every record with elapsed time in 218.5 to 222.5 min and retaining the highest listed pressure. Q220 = 7.556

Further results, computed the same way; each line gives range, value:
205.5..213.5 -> 15.29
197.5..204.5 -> 16.06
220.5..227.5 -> 10.9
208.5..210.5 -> 15.1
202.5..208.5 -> 14.73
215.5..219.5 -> 11.42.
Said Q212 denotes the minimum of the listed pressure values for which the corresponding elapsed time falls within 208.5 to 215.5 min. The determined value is 11.92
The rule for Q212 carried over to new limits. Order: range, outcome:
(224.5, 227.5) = 7.709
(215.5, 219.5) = 7.556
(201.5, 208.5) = 13.3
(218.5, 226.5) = 5.545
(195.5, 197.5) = 16.7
